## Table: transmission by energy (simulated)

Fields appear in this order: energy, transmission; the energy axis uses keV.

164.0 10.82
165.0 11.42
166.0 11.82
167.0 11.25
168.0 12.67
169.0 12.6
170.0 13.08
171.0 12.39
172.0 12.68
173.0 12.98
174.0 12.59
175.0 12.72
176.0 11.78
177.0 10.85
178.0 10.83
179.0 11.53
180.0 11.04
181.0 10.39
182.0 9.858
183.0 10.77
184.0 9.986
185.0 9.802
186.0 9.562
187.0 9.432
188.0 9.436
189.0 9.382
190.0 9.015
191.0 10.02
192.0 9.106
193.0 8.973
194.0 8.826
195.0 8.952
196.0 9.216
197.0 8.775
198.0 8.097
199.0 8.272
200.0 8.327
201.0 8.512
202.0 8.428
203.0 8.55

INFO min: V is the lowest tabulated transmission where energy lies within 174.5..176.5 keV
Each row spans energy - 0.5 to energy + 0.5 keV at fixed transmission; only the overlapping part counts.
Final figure 11.78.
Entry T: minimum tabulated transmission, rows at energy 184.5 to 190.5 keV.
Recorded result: 9.015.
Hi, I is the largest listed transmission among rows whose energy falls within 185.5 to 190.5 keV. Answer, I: 9.562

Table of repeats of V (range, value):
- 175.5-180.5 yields 10.83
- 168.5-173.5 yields 12.39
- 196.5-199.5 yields 8.097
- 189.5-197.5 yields 8.775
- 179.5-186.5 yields 9.562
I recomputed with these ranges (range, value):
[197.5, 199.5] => 8.272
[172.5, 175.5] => 12.98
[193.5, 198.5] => 9.216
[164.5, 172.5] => 13.08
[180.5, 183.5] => 10.77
